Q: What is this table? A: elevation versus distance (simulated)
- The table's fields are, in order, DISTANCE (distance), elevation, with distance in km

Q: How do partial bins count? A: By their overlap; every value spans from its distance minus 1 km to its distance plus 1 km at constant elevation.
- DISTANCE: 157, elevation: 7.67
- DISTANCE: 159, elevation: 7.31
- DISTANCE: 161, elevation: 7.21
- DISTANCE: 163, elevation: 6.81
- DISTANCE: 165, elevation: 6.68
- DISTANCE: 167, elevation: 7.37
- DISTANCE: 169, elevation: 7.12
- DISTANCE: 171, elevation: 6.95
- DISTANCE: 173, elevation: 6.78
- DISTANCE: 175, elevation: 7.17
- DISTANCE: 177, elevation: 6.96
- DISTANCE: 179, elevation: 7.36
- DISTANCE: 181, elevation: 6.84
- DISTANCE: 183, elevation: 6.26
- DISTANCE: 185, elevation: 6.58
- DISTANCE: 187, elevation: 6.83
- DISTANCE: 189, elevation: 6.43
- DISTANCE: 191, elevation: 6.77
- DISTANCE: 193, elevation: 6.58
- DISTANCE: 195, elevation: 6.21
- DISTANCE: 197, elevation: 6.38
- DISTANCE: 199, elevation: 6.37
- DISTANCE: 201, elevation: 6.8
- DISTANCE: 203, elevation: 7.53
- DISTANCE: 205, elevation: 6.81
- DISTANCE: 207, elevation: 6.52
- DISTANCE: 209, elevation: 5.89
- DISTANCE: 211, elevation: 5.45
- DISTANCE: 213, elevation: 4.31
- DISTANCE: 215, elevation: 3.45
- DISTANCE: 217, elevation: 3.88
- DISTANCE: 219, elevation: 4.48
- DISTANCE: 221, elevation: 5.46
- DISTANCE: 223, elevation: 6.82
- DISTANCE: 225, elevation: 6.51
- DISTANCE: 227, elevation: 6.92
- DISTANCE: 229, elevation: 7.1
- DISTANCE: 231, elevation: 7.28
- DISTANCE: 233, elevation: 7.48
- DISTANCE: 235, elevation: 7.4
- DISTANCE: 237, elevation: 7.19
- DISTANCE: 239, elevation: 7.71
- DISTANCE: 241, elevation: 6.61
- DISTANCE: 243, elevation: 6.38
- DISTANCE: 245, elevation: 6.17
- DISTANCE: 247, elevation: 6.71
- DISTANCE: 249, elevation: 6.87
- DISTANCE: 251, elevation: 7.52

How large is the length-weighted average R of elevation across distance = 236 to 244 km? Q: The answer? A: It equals 6.97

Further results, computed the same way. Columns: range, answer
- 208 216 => 4.78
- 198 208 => 6.81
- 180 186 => 6.56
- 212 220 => 4.03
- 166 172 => 7.15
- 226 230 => 7.01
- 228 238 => 7.29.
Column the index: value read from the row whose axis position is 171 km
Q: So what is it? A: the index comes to 6.95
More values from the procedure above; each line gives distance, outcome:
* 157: 7.67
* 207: 6.52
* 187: 6.83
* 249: 6.87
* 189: 6.43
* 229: 7.1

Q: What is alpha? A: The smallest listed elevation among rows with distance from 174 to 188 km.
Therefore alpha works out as 6.26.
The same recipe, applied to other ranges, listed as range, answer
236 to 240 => 7.19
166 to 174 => 6.78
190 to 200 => 6.21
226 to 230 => 6.92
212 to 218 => 3.45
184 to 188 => 6.58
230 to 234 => 7.28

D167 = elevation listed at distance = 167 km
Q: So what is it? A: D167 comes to 7.37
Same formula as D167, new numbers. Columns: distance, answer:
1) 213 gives 4.31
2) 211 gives 5.45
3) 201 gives 6.8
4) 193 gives 6.58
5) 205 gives 6.81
